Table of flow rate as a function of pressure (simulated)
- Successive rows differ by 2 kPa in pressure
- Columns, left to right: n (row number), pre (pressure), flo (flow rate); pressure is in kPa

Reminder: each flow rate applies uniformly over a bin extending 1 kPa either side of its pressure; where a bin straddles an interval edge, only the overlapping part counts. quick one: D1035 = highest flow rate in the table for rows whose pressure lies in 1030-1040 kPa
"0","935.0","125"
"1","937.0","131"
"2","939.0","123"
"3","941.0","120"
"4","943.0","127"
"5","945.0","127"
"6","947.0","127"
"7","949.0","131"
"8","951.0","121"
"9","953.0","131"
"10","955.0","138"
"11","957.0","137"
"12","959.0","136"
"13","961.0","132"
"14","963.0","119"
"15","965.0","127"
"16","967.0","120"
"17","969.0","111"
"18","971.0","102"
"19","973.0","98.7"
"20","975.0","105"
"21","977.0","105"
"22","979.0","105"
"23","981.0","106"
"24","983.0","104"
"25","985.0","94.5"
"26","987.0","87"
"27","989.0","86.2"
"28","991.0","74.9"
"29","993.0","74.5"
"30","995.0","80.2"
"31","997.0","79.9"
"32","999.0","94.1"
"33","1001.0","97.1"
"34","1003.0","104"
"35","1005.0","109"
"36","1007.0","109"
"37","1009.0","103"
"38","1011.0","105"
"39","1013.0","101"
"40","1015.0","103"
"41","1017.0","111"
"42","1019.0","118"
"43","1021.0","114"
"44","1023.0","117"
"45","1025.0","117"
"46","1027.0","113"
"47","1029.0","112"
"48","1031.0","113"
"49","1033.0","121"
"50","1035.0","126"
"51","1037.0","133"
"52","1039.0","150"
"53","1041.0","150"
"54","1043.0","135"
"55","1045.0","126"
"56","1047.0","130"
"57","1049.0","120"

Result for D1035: 150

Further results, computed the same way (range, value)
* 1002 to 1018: 111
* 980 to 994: 106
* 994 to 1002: 97.1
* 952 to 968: 138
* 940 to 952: 131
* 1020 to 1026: 117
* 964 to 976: 127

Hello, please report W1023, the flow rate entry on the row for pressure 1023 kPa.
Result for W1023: 117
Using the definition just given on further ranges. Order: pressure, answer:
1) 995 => 80.2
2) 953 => 131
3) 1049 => 120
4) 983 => 104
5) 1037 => 133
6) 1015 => 103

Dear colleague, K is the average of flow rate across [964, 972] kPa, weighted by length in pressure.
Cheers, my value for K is 115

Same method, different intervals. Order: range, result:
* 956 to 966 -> 130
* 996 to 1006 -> 96.8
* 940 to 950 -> 126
